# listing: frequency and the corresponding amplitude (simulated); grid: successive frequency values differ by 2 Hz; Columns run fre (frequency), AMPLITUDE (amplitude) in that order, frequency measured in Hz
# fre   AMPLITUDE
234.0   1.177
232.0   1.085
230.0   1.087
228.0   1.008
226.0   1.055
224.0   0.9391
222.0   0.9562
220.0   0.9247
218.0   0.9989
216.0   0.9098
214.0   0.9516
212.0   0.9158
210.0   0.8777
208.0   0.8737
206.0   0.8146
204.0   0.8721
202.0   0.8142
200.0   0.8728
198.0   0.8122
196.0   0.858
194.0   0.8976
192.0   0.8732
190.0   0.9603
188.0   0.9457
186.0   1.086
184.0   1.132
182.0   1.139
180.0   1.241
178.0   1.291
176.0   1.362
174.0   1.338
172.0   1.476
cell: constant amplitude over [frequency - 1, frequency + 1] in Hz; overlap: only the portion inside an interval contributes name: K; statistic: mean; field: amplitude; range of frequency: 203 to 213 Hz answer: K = 0.871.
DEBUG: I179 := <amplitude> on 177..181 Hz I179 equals 1.27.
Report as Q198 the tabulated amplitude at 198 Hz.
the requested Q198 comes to 0.8122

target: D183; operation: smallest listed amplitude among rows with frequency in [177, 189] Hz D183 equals 0.9457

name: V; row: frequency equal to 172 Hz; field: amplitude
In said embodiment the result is 1.476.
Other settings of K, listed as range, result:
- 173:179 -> 1.33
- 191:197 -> 0.876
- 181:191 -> 1.05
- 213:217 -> 0.931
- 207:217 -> 0.906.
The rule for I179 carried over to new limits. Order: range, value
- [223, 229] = 1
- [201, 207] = 0.834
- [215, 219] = 0.954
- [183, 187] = 1.11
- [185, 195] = 0.953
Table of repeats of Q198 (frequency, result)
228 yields 1.008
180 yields 1.241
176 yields 1.362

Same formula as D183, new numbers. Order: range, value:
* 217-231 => 0.9247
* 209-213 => 0.8777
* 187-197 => 0.858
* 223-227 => 0.9391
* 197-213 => 0.8122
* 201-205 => 0.8142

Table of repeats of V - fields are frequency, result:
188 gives 0.9457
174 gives 1.338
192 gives 0.8732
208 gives 0.8737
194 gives 0.8976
